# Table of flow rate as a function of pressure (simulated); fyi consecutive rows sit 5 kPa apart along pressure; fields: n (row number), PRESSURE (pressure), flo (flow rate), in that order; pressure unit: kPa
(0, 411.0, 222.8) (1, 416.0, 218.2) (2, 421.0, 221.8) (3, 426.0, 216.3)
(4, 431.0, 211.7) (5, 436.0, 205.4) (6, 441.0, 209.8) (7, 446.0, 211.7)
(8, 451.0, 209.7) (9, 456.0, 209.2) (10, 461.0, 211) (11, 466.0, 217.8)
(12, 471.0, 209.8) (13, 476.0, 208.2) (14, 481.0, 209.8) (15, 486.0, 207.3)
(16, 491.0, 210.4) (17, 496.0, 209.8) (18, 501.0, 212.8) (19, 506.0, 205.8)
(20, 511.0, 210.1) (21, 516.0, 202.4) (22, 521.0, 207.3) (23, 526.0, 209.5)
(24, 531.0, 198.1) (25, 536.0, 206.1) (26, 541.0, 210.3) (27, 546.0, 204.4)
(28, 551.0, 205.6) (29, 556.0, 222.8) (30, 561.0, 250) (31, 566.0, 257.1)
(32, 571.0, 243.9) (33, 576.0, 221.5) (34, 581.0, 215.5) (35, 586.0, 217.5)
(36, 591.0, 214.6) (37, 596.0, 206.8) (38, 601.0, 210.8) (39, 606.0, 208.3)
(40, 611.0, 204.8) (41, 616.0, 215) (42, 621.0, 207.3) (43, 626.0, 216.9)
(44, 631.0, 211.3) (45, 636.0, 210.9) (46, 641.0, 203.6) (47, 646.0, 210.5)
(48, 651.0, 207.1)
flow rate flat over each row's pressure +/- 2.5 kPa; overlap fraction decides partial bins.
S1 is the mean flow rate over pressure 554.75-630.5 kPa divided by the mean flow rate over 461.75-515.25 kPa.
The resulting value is 1.05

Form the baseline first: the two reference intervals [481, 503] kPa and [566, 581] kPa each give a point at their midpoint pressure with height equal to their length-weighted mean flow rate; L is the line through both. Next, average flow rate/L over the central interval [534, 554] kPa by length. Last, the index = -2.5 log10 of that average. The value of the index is 0.09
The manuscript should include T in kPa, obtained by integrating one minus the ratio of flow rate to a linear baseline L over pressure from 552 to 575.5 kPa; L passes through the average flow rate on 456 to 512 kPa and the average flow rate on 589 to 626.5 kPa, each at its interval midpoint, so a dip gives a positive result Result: -3.2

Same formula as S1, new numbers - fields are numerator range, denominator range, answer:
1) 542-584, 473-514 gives 1.08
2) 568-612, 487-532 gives 1.04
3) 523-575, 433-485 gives 1.05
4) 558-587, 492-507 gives 1.12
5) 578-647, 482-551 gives 1.02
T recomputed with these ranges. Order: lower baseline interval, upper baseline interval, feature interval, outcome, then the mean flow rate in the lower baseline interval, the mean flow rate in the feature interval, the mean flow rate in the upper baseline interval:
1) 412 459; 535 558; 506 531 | 0.5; 213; 206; 210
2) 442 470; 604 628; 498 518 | 0.3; 212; 208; 210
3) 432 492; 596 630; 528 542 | 0.4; 210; 204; 210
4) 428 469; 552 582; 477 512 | 1.7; 211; 209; 235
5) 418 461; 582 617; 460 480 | 0.0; 212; 212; 211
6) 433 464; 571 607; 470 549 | 1.8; 210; 208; 216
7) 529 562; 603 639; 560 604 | -2.9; 212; 225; 211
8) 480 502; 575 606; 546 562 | -0.6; 210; 220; 214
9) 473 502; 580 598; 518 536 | 0.5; 210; 205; 214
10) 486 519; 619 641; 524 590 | -3.4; 208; 220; 211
